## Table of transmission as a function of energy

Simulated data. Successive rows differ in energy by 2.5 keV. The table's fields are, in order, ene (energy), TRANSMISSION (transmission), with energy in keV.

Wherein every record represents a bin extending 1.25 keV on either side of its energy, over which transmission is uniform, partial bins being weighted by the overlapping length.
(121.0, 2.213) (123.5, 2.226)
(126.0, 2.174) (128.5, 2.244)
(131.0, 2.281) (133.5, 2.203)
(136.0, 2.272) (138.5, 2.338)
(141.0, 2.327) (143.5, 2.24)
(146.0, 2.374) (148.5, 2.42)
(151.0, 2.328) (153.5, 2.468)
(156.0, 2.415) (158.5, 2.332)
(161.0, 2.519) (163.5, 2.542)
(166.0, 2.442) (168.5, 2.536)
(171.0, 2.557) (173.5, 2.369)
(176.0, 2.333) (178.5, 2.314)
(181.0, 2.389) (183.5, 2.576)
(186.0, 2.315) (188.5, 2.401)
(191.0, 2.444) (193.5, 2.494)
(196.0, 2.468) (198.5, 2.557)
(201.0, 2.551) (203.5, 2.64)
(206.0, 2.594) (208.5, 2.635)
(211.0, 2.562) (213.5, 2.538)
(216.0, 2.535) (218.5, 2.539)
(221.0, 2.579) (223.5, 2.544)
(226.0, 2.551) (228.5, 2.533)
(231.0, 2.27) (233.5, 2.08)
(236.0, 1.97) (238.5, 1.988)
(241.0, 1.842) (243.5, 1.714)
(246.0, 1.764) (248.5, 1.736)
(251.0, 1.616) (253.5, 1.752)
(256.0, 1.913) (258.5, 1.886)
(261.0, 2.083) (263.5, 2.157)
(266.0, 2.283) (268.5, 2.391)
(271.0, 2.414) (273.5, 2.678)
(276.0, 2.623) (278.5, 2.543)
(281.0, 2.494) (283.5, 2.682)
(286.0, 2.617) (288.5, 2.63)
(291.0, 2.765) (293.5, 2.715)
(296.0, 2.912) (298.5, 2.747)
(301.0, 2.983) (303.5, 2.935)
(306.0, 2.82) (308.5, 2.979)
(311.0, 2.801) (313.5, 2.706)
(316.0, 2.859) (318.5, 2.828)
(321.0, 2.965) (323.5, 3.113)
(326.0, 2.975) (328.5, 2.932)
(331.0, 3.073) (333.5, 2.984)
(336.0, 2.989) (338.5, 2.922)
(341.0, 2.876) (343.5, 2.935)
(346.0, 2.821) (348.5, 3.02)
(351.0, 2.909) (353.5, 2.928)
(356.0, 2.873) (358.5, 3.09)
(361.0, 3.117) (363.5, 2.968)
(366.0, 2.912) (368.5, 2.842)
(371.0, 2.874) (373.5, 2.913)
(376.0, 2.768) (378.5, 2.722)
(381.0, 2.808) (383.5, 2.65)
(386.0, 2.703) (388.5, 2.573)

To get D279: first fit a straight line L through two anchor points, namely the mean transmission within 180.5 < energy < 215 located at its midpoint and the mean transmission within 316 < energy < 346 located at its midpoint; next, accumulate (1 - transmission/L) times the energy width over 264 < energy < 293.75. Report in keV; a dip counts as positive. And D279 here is 2.4 keV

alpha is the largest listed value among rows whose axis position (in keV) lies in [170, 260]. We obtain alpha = 2.64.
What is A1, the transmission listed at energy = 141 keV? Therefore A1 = 2.327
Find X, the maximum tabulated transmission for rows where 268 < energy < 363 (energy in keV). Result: 3.117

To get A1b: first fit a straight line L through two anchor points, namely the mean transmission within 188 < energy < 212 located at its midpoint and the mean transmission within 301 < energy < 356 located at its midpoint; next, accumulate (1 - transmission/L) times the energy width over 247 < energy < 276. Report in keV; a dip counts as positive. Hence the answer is 6.6 keV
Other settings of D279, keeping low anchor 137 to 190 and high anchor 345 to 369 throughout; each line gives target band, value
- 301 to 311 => -0.35 keV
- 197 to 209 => -0.35 keV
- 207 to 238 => 1.64 keV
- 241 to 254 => 4.51 keV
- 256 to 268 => 2.61 keV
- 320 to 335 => -0.72 keV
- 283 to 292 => 0.28 keV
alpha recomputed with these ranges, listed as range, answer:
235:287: 2.682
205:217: 2.635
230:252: 2.27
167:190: 2.576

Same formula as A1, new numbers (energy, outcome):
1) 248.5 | 1.736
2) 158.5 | 2.332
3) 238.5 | 1.988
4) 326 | 2.975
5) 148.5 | 2.42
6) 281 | 2.494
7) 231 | 2.27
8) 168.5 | 2.536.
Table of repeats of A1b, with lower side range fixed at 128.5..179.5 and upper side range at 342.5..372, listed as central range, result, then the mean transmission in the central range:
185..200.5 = 0.2 keV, 2.45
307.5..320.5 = -0.1 keV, 2.84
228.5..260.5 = 8.8 keV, 1.91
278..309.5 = 0.1 keV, 2.76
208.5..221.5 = -0.1 keV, 2.56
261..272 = 1.7 keV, 2.28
